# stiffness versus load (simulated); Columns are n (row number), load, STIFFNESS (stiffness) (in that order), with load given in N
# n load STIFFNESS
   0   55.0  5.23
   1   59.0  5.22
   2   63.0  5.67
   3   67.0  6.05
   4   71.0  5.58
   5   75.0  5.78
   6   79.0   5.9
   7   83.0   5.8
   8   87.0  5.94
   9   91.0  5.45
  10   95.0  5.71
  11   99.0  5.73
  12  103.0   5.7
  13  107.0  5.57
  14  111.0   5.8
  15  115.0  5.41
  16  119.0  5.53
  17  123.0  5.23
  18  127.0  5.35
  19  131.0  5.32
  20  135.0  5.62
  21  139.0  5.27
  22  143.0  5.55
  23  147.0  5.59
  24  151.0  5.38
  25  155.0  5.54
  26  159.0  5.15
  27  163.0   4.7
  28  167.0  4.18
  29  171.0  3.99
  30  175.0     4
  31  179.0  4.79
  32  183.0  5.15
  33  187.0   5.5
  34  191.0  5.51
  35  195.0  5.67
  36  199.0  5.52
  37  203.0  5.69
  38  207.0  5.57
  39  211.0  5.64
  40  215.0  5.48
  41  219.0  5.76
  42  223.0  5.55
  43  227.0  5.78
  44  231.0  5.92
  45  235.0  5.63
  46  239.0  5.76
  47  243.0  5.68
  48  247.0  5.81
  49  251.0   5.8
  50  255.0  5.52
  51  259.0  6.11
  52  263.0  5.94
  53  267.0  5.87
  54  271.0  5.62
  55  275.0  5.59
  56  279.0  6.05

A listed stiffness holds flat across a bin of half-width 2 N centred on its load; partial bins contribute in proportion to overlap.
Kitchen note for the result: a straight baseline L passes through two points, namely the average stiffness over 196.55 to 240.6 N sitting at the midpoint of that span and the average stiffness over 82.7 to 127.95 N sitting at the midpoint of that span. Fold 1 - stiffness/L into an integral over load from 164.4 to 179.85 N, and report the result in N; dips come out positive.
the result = 3.89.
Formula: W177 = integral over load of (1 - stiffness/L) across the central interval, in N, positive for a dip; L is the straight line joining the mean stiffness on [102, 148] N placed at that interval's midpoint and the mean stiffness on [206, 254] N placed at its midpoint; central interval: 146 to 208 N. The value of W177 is 5.4 N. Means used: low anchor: 5.49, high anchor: 5.7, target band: 5.11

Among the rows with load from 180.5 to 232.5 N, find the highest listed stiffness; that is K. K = 5.92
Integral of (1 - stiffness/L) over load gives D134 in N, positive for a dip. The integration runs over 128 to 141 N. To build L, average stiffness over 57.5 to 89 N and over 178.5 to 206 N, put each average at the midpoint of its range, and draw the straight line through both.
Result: 0.5 N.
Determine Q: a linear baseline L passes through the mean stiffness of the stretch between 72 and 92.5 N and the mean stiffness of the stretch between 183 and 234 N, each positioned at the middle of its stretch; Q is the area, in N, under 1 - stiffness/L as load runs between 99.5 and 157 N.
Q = 2.2 N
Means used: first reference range 5.77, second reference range 5.61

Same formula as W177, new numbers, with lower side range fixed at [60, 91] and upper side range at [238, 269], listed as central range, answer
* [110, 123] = 0.6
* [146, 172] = 3.8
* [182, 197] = 0.8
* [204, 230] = 0.7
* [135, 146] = 0.6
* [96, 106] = 0.1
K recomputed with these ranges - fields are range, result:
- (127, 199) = 5.67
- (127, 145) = 5.62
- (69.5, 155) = 5.94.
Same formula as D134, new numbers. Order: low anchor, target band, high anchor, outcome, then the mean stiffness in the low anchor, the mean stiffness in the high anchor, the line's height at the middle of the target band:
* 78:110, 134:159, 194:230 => 0.99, 5.72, 5.64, 5.68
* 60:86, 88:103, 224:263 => 0.31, 5.78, 5.78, 5.78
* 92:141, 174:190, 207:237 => 1.88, 5.52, 5.67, 5.61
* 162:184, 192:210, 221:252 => -2.18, 4.43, 5.74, 5.01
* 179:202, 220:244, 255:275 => -0.34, 5.42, 5.82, 5.64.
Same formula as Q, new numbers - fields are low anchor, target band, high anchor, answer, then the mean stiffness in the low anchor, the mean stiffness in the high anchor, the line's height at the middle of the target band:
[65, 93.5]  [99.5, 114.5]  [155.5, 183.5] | -0.7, 5.78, 4.59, 5.42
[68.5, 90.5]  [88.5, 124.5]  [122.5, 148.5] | 0.2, 5.78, 5.43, 5.61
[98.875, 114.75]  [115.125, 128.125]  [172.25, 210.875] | 0.5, 5.66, 5.26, 5.59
